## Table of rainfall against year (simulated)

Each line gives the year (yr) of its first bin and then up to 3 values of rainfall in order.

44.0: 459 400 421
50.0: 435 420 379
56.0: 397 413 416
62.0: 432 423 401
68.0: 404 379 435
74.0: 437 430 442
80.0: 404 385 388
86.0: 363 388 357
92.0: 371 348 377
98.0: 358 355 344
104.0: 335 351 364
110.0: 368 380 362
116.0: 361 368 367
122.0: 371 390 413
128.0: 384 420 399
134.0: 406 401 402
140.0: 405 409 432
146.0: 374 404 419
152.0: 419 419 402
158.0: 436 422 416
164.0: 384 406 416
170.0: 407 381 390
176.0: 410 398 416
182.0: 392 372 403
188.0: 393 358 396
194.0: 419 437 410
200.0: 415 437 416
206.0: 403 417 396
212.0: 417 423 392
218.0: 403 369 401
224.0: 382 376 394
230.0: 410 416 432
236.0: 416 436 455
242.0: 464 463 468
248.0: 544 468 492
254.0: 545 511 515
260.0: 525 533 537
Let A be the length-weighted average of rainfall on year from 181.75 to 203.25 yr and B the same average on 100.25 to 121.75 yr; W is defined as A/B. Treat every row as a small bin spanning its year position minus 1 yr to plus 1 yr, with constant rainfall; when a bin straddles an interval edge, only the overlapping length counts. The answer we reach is 1.1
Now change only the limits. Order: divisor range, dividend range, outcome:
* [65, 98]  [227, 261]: 1.19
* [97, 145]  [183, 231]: 1.05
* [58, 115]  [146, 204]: 1.05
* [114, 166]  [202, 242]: 1.02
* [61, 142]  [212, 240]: 1.05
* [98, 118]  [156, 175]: 1.13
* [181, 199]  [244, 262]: 1.28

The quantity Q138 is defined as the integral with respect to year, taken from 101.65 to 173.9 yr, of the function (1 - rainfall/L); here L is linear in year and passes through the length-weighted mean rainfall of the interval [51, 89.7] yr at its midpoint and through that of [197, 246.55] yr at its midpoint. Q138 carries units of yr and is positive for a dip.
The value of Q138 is 3.09 yr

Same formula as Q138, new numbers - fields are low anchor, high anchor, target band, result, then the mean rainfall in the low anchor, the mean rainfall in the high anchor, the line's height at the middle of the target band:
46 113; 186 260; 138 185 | 0.9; 391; 431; 414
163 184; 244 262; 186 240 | 5.3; 399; 507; 453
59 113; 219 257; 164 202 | 2.0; 386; 444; 423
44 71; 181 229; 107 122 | 1.5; 411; 401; 407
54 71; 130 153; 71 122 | 3.7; 406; 407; 407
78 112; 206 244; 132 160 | -1.8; 369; 412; 386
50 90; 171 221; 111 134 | 1.2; 407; 403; 405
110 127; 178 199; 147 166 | -1.2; 376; 400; 389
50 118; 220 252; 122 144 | 0.0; 387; 435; 403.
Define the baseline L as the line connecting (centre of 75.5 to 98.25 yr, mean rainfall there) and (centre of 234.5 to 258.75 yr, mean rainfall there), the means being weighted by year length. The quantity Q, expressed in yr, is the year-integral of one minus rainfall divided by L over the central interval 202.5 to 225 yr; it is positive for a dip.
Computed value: 2.8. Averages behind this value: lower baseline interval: 384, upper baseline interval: 480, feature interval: 403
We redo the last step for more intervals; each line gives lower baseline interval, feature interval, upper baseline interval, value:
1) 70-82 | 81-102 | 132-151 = 2.5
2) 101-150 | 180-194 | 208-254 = 0.7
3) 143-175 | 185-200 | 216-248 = 0.4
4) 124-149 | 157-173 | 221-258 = 0.3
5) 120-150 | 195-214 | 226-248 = 0.4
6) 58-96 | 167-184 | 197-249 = 0.6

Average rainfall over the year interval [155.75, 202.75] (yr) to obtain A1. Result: 405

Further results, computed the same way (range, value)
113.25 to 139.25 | 388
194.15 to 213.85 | 417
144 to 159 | 412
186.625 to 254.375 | 424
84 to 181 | 389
